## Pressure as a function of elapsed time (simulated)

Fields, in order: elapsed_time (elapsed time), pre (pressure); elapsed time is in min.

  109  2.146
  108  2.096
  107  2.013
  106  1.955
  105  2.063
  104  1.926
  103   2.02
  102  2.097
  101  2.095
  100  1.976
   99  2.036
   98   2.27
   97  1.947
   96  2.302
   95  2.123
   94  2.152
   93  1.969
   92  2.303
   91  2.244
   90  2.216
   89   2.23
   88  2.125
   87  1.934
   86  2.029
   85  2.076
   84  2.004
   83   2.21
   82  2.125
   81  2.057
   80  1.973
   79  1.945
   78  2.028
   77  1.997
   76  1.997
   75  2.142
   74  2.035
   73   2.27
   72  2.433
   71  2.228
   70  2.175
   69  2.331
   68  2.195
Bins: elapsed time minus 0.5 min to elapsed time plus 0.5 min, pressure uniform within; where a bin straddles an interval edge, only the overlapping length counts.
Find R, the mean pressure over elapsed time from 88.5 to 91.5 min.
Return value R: 2.23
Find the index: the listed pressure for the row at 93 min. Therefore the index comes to 1.969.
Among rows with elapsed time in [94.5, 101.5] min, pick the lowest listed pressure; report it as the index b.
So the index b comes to 1.947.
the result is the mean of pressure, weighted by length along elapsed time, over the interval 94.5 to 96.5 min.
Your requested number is 2.21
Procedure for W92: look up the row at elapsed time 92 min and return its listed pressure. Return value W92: 2.303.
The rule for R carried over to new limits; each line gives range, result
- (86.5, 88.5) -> 2.03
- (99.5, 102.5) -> 2.06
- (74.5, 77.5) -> 2.05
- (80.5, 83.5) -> 2.13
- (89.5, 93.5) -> 2.18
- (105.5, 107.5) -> 1.98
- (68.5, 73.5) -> 2.29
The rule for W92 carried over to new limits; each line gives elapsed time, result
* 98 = 2.27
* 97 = 1.947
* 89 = 2.23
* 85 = 2.076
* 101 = 2.095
